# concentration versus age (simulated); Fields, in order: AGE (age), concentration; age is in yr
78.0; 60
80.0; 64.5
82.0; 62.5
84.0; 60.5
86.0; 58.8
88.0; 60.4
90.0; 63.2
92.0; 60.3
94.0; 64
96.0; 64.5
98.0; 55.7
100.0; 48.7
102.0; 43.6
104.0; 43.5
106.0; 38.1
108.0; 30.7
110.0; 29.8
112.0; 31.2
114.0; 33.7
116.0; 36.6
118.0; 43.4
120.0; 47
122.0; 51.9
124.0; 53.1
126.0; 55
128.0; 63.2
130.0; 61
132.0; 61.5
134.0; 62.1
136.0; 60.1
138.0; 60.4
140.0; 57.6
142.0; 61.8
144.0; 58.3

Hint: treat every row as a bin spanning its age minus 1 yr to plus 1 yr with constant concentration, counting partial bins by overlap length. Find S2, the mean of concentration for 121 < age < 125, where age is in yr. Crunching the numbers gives 52.5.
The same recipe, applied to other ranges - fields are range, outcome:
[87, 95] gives 62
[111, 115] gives 32.5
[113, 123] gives 42.5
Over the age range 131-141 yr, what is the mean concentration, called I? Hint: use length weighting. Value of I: 60.3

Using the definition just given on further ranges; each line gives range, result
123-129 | 57.1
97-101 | 52.2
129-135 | 61.5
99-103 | 46.2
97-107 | 45.9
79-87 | 61.6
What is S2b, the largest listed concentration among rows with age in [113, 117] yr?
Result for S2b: 36.6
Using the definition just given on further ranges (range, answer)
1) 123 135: 63.2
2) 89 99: 64.5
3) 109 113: 31.2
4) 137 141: 60.4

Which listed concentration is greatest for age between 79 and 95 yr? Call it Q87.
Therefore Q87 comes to 64.5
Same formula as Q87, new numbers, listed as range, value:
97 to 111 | 55.7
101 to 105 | 43.6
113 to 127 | 55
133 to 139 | 62.1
